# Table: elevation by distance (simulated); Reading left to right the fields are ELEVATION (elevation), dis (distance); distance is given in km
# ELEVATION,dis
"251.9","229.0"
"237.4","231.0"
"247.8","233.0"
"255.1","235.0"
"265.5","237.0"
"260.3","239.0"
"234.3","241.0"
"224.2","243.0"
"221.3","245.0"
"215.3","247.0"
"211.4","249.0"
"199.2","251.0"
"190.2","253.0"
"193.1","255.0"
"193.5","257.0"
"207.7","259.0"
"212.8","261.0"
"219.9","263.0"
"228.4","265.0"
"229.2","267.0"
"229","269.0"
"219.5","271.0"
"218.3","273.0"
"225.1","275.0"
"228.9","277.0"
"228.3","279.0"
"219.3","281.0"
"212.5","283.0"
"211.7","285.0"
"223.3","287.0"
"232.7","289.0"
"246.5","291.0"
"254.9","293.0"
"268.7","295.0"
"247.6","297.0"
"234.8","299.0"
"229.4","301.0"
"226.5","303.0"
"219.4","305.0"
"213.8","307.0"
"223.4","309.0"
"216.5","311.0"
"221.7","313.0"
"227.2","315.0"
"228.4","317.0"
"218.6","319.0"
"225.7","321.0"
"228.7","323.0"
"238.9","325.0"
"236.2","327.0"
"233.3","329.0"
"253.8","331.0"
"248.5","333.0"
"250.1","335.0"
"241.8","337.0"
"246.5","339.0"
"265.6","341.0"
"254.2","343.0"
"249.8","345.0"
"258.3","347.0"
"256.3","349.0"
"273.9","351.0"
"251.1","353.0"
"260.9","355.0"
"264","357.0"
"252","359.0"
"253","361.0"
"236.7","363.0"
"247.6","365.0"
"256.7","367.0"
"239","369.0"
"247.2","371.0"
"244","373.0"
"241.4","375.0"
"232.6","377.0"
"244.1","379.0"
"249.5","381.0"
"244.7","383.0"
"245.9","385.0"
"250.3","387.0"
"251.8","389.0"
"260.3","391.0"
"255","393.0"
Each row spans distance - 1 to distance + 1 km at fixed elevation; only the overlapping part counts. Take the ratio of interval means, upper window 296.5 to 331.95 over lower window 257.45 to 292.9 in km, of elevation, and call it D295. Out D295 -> 1.02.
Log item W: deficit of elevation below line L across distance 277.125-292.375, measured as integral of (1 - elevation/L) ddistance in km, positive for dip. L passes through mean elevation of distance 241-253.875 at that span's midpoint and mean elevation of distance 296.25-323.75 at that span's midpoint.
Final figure -0.4 km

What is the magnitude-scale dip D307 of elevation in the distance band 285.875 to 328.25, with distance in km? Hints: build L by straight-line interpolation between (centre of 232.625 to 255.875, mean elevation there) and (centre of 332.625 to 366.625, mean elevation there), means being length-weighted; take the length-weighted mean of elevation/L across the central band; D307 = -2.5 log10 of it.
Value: 0.05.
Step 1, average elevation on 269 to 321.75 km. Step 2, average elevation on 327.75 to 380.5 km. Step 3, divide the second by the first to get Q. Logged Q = 1.10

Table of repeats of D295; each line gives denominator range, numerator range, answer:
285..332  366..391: 1.06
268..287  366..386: 1.10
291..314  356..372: 1.07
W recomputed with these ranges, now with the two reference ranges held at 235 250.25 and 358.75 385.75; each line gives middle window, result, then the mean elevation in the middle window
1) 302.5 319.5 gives 1.3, 222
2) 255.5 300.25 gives 2.0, 227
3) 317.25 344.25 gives 0.0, 241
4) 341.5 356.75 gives -1.0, 258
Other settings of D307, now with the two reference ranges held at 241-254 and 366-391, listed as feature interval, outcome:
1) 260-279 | -0.029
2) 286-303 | -0.079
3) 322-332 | -0.025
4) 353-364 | -0.053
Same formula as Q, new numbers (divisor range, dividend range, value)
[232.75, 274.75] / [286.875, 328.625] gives 1.04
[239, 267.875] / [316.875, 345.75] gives 1.13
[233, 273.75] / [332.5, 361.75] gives 1.15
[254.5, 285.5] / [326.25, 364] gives 1.16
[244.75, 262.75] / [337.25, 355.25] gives 1.25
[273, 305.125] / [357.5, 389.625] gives 1.06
